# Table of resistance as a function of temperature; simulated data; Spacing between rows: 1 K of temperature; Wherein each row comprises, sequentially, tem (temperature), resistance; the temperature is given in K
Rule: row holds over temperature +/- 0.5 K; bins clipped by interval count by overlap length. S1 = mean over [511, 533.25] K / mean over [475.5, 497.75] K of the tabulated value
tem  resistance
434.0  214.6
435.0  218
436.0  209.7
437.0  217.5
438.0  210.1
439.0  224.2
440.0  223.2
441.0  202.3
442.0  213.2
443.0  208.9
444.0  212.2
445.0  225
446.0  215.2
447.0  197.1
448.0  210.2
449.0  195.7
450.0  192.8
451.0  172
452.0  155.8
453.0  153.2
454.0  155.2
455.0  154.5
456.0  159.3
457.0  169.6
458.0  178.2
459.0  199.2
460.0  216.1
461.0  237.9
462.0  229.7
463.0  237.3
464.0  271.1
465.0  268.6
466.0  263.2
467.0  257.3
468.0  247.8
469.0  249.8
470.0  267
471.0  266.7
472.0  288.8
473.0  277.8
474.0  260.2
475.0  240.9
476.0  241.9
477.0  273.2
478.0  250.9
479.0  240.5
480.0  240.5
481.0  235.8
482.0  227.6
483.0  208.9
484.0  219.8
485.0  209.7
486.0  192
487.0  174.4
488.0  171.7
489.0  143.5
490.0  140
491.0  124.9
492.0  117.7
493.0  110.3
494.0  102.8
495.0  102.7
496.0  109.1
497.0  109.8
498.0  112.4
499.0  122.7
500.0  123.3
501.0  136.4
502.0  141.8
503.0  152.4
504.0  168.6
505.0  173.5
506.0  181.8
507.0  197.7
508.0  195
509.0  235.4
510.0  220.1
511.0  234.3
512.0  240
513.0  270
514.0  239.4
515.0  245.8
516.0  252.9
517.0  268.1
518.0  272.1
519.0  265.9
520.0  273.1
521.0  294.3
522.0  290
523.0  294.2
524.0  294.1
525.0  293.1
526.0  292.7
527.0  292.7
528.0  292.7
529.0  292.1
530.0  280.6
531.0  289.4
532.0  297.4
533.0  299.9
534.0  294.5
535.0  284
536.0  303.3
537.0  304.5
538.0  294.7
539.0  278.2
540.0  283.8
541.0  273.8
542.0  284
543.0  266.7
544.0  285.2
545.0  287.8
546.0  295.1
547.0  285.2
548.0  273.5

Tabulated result 1.6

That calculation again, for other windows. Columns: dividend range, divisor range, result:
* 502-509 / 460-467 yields 0.72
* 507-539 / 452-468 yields 1.30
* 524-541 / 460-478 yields 1.14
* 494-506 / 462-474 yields 0.51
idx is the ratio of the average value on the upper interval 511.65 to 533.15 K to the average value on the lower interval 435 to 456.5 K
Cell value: 1.42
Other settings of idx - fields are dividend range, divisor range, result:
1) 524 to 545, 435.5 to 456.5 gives 1.48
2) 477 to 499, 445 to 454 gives 0.91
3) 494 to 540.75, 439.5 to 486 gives 1.06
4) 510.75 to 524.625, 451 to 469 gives 1.28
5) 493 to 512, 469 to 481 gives 0.61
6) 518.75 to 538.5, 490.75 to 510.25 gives 1.99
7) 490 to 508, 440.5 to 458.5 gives 0.73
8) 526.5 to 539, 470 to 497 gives 1.48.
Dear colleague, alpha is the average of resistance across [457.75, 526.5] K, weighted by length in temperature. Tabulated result 216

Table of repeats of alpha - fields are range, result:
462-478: 259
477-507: 166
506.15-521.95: 247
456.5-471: 236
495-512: 164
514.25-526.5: 277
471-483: 251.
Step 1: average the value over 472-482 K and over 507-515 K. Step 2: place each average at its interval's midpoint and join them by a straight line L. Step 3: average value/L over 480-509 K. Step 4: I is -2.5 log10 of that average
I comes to 0.45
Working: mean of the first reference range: 252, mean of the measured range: 160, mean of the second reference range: 232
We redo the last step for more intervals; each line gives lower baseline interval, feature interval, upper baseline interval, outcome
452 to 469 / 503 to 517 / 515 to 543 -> 0.21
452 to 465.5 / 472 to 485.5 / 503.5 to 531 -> -0.11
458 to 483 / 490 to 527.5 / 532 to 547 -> 0.32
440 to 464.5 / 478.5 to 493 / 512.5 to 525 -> 0.25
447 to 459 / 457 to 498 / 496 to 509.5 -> -0.25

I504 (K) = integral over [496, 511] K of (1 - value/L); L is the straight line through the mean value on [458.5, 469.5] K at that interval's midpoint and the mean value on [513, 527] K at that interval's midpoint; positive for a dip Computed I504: 5.84 K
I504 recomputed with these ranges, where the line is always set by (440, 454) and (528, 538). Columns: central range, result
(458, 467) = -1.0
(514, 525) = 0.2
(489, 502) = 6.8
